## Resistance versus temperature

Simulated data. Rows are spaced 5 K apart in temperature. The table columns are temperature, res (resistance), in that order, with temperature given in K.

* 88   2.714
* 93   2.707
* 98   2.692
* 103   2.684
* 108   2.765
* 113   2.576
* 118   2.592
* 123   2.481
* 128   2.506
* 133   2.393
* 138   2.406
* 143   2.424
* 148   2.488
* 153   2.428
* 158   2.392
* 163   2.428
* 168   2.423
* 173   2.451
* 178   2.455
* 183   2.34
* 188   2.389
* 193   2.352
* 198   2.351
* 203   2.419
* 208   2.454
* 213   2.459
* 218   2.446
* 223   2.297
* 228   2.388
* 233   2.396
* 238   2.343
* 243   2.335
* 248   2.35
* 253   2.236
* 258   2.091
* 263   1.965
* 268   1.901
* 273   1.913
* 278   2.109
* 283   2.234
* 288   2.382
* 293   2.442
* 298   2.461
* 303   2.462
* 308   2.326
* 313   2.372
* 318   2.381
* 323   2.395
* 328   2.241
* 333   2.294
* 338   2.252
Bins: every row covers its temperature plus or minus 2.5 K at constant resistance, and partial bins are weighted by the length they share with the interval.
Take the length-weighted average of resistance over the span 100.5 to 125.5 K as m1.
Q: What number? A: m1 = 2.62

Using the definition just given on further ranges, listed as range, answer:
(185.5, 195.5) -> 2.37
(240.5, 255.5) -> 2.31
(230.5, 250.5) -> 2.36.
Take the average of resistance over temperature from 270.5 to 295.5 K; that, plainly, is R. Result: 2.22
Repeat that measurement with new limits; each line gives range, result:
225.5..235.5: 2.39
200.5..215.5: 2.44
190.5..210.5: 2.39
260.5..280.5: 1.97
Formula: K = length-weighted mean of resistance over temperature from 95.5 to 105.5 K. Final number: 2.69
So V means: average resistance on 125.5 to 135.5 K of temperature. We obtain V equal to 2.45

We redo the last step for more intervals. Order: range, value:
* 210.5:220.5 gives 2.45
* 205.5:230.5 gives 2.41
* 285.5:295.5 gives 2.41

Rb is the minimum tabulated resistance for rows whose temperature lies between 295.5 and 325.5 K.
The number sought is 2.326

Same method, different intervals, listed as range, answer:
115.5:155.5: 2.393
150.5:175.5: 2.392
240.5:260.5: 2.091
